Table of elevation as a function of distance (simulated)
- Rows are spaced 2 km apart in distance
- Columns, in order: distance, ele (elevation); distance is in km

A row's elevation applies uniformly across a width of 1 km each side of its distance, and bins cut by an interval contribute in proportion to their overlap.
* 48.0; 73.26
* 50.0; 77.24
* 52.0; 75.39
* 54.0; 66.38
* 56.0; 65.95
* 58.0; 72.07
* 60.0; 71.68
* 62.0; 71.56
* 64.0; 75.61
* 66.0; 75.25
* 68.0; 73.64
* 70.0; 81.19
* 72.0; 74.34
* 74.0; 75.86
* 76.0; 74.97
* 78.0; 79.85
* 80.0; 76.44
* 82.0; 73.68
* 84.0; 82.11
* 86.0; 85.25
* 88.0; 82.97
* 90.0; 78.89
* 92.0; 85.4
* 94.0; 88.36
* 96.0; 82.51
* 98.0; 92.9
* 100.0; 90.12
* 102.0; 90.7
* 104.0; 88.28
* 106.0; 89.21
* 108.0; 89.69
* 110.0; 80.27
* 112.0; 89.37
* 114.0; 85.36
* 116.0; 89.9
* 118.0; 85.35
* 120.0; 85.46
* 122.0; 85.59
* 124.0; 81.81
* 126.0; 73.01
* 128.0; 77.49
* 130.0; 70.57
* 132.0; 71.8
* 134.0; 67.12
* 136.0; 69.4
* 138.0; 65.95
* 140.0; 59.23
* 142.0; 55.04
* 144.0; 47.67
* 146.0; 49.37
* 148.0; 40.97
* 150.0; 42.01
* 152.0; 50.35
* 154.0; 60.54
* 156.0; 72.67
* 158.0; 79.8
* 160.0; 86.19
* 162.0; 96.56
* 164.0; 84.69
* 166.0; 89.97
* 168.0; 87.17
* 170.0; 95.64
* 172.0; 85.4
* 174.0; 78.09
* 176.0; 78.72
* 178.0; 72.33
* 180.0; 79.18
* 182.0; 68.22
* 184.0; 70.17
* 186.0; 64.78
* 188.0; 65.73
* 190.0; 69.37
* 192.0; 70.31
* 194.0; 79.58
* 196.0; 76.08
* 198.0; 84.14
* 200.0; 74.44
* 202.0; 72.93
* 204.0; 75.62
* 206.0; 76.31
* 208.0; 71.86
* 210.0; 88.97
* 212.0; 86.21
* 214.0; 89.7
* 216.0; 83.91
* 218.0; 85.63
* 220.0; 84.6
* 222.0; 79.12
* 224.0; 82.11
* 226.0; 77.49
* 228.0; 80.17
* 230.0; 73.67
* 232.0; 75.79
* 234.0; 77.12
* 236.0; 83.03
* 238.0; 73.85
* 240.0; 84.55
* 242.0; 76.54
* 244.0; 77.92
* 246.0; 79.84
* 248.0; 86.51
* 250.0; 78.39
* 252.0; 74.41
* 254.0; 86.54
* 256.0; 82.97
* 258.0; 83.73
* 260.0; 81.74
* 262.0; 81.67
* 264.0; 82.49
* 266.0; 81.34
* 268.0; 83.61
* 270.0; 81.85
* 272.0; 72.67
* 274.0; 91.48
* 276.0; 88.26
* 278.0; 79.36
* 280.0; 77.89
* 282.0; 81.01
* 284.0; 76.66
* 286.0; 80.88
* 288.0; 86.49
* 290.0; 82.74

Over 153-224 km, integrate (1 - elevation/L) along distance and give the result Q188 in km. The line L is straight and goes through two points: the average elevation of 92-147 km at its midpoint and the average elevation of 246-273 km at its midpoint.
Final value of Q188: 0.52 km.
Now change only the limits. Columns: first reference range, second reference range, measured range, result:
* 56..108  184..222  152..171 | -0.8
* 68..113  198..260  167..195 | 1.8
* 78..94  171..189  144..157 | 4.1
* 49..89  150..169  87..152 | 0.5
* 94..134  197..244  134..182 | 6.7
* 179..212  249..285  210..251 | -1.6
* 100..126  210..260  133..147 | 4.3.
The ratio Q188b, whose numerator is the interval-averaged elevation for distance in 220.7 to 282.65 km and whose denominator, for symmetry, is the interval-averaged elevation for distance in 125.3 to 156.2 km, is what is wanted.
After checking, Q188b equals 1.33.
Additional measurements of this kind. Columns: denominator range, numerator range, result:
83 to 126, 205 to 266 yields 0.94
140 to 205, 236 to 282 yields 1.13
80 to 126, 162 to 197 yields 0.92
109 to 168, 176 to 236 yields 1.07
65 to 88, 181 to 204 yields 0.93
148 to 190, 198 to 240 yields 1.07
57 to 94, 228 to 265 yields 1.03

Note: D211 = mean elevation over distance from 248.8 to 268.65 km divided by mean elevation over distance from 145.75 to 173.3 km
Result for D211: 1.1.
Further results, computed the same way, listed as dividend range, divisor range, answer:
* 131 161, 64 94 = 0.78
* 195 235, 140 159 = 1.44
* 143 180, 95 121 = 0.83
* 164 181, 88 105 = 0.96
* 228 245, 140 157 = 1.48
